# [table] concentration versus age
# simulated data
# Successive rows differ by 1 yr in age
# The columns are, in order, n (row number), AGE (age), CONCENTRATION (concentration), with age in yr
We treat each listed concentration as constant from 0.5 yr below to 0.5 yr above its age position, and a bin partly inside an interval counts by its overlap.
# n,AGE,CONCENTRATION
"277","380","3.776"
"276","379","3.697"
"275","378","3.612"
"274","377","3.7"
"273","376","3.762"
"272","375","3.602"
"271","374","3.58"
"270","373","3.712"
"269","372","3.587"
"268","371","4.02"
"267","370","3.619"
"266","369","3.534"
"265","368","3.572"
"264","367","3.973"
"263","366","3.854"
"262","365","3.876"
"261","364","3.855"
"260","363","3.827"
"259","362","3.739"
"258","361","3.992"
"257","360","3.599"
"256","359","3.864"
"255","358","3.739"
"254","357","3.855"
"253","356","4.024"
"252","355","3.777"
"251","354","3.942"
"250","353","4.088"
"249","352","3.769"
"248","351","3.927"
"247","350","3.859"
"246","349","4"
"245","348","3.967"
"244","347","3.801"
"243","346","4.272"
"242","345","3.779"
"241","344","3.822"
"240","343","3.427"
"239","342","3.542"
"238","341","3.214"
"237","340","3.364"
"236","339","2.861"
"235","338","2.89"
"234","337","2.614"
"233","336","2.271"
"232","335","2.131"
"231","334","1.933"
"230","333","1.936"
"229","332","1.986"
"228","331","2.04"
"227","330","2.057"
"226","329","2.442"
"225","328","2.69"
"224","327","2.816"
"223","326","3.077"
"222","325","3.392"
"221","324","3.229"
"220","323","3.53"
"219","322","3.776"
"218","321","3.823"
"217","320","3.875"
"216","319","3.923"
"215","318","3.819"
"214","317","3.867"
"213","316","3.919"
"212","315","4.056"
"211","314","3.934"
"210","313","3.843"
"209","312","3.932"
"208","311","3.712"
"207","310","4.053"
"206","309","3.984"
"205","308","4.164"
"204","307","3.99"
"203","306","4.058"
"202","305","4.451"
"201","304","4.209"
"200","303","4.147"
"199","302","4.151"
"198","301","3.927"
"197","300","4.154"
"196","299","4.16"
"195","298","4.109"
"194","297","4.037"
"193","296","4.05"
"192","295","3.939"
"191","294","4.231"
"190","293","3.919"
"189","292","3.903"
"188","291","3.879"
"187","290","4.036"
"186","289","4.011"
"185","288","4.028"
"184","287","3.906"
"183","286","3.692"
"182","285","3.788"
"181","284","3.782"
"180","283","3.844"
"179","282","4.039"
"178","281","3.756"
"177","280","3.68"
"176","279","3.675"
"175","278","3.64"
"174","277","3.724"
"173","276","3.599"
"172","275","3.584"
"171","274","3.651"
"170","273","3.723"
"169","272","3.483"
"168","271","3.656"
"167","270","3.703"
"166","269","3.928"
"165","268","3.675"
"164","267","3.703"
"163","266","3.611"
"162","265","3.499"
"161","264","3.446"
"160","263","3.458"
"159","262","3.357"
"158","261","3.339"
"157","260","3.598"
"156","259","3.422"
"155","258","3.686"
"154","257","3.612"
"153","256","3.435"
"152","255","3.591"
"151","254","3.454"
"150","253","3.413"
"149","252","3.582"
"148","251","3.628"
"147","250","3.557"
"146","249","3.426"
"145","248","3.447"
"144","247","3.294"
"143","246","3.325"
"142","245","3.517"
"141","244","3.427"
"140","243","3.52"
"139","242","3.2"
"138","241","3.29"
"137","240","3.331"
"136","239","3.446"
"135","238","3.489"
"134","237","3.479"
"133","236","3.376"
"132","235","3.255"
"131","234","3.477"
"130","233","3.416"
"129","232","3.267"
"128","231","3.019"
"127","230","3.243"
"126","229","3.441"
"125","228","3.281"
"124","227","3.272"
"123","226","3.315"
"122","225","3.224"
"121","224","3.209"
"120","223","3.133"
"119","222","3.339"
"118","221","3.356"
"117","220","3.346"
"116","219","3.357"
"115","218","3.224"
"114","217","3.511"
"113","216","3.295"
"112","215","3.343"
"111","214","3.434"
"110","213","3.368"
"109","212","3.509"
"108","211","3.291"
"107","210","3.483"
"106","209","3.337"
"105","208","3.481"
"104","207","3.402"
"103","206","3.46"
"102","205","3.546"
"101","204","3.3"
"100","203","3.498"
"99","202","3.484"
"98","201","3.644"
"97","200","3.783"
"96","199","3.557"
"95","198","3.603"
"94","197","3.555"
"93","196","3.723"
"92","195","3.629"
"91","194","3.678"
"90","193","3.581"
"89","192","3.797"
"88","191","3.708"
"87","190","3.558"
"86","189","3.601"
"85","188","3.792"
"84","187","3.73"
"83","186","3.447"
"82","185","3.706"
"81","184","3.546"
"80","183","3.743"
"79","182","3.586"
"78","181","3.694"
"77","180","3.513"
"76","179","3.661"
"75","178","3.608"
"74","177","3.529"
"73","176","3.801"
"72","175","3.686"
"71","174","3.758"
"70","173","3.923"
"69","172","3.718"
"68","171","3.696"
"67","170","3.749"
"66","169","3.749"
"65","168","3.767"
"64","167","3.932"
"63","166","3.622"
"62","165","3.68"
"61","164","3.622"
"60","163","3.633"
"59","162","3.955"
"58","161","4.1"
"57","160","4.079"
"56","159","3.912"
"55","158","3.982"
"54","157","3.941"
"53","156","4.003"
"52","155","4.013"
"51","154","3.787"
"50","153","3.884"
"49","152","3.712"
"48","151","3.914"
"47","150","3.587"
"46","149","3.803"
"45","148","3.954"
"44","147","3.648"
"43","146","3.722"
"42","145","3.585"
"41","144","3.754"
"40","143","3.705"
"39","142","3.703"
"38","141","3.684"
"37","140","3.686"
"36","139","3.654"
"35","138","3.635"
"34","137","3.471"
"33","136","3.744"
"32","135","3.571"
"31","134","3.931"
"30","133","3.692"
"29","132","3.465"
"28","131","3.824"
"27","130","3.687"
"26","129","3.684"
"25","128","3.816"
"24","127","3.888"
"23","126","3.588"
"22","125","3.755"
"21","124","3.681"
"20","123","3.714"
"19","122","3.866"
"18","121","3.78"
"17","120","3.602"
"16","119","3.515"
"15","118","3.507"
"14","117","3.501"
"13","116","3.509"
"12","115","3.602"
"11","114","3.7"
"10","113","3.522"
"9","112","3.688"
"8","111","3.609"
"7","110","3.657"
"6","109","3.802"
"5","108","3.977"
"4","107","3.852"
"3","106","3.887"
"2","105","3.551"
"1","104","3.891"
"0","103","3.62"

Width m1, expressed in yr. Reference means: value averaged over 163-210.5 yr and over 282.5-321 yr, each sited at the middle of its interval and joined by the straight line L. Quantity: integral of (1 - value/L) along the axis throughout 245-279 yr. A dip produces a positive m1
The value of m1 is 2.7 yr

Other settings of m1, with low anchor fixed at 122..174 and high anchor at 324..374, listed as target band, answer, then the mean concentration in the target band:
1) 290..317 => -4.35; 4.03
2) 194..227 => 1.97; 3.43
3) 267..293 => -1.93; 3.78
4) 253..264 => 0.21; 3.49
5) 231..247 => 0.98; 3.37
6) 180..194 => 0.16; 3.65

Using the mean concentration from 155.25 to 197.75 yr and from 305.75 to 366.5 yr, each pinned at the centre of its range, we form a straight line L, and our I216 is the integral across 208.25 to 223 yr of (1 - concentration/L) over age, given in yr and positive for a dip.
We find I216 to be 1.2 yr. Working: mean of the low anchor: 3.73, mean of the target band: 3.36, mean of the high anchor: 3.5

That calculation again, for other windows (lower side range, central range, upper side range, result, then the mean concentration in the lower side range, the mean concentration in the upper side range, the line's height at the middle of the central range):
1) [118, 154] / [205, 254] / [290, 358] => 3.7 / 3.71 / 3.59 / 3.65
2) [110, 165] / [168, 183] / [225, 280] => -0.2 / 3.73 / 3.48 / 3.65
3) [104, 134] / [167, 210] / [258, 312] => 1.4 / 3.69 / 3.83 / 3.75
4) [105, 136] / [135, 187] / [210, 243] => -2.7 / 3.69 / 3.33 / 3.56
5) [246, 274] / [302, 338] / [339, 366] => 3.2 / 3.54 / 3.79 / 3.7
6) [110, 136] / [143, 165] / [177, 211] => -1.2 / 3.67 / 3.58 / 3.63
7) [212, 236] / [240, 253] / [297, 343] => -0.3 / 3.32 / 3.43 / 3.34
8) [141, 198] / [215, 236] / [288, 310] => 3.1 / 3.74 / 4.07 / 3.88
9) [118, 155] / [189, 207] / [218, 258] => -0.4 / 3.71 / 3.38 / 3.51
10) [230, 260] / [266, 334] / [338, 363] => -1.8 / 3.43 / 3.74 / 3.59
